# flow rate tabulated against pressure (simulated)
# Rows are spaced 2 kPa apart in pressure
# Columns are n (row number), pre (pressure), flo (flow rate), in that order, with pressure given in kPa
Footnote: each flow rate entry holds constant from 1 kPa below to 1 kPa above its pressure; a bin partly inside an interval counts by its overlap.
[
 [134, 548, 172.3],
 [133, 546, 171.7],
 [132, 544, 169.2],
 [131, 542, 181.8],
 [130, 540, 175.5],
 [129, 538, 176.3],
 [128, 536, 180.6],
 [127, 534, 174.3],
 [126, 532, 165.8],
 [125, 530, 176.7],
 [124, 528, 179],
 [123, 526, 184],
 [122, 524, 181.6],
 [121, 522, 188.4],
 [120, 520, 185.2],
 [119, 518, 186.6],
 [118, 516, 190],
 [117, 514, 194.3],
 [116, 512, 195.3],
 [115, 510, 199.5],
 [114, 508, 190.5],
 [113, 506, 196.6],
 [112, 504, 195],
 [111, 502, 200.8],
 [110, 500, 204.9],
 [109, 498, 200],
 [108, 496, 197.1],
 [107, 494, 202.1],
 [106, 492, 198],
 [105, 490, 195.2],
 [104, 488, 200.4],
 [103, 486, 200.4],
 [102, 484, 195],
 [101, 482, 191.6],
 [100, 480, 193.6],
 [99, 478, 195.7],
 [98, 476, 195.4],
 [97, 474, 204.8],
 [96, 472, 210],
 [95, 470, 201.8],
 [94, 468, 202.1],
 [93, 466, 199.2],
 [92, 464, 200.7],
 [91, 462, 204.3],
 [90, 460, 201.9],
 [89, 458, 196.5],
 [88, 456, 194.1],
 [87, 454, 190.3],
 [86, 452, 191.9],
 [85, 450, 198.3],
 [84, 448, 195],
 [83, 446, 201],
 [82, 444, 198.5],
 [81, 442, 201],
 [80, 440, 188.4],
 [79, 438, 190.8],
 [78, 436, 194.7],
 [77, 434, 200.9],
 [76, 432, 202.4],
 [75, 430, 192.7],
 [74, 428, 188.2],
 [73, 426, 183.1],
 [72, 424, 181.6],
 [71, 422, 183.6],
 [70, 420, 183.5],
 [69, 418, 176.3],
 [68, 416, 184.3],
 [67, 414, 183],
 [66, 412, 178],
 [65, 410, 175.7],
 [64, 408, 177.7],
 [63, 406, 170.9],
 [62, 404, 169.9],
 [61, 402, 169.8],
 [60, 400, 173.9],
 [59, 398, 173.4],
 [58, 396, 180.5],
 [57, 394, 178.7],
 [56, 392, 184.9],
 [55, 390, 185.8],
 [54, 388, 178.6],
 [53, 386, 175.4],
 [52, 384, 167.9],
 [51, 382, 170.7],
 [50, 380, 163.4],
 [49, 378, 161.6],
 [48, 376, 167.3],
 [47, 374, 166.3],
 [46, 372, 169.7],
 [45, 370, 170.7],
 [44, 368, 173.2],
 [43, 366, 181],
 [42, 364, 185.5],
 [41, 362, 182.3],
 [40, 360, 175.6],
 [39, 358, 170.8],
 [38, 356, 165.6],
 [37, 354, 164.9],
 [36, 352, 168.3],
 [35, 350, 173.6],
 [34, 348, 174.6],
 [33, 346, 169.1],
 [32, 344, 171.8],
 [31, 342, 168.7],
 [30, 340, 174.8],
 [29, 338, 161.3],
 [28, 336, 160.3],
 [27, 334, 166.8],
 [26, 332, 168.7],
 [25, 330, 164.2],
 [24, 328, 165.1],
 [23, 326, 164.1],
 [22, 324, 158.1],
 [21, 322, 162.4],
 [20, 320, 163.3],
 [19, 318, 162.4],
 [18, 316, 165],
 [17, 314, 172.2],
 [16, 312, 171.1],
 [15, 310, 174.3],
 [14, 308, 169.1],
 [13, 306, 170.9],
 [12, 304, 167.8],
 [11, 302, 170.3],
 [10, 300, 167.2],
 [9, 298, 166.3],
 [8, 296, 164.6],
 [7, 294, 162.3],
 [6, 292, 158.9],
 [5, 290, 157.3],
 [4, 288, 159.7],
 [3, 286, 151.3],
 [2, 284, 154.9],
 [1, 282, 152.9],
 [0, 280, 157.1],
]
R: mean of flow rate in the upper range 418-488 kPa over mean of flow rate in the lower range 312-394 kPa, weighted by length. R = 1.15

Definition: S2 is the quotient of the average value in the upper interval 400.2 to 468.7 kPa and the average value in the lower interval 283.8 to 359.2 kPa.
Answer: 1.1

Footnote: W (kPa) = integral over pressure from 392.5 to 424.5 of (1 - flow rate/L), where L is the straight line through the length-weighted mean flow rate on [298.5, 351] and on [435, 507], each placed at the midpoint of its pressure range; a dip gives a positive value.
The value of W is 1.3 kPa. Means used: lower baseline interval 168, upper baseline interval 198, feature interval 178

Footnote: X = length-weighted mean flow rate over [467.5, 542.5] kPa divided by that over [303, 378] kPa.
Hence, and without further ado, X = 1.1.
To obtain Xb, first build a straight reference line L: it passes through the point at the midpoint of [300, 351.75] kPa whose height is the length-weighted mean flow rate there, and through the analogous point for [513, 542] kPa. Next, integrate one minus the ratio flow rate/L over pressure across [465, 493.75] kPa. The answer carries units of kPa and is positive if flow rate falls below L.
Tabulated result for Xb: -3.4 kPa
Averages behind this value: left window 168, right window 181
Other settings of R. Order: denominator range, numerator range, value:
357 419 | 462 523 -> 1.13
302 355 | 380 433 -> 1.07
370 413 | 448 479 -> 1.15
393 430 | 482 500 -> 1.11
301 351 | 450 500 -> 1.18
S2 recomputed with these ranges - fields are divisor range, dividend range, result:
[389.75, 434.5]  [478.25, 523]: 1.08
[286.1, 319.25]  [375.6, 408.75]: 1.05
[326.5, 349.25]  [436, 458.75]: 1.16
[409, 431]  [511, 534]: 1.01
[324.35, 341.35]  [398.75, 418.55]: 1.06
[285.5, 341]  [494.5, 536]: 1.15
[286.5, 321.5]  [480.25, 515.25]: 1.19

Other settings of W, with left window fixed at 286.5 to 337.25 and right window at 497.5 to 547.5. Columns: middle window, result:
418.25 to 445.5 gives -2.2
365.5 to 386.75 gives 0.2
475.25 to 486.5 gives -0.8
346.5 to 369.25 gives -0.6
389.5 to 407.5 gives -0.3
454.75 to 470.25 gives -1.7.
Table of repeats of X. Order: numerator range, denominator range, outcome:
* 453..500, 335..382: 1.17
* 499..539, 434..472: 0.95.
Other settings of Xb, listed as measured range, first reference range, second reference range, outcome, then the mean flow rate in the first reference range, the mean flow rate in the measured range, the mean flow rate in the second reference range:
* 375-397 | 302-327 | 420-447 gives 1.0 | 167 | 174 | 192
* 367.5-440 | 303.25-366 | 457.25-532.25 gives 0.6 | 169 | 179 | 195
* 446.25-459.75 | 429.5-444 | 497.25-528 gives 0.0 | 196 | 195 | 192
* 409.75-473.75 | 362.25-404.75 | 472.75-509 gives -2.2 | 174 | 193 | 198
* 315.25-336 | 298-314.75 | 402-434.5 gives 1.0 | 170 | 164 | 183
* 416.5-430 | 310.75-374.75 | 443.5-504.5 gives 0.3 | 169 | 184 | 199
